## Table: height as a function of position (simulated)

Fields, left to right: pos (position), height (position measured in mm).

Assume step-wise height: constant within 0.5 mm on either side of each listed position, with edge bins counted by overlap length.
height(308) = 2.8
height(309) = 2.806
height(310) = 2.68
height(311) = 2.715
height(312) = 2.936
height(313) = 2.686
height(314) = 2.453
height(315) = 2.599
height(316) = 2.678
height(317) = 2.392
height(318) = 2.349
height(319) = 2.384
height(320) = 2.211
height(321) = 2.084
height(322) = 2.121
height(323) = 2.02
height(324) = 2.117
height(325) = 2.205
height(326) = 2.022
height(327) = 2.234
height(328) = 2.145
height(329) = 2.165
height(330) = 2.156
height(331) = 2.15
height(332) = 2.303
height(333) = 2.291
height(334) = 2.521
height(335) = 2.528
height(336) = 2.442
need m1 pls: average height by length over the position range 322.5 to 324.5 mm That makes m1 2.07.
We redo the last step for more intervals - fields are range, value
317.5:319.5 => 2.37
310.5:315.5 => 2.68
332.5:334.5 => 2.41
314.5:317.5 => 2.56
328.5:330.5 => 2.16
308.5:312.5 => 2.78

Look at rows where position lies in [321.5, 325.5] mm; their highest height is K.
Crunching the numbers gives 2.205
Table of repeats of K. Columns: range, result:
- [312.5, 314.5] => 2.686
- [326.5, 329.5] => 2.234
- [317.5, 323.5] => 2.384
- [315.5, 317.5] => 2.678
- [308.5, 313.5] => 2.936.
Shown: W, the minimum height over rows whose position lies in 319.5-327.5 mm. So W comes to 2.02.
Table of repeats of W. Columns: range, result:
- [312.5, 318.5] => 2.349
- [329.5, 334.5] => 2.15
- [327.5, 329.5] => 2.145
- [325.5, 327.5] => 2.022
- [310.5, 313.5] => 2.686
